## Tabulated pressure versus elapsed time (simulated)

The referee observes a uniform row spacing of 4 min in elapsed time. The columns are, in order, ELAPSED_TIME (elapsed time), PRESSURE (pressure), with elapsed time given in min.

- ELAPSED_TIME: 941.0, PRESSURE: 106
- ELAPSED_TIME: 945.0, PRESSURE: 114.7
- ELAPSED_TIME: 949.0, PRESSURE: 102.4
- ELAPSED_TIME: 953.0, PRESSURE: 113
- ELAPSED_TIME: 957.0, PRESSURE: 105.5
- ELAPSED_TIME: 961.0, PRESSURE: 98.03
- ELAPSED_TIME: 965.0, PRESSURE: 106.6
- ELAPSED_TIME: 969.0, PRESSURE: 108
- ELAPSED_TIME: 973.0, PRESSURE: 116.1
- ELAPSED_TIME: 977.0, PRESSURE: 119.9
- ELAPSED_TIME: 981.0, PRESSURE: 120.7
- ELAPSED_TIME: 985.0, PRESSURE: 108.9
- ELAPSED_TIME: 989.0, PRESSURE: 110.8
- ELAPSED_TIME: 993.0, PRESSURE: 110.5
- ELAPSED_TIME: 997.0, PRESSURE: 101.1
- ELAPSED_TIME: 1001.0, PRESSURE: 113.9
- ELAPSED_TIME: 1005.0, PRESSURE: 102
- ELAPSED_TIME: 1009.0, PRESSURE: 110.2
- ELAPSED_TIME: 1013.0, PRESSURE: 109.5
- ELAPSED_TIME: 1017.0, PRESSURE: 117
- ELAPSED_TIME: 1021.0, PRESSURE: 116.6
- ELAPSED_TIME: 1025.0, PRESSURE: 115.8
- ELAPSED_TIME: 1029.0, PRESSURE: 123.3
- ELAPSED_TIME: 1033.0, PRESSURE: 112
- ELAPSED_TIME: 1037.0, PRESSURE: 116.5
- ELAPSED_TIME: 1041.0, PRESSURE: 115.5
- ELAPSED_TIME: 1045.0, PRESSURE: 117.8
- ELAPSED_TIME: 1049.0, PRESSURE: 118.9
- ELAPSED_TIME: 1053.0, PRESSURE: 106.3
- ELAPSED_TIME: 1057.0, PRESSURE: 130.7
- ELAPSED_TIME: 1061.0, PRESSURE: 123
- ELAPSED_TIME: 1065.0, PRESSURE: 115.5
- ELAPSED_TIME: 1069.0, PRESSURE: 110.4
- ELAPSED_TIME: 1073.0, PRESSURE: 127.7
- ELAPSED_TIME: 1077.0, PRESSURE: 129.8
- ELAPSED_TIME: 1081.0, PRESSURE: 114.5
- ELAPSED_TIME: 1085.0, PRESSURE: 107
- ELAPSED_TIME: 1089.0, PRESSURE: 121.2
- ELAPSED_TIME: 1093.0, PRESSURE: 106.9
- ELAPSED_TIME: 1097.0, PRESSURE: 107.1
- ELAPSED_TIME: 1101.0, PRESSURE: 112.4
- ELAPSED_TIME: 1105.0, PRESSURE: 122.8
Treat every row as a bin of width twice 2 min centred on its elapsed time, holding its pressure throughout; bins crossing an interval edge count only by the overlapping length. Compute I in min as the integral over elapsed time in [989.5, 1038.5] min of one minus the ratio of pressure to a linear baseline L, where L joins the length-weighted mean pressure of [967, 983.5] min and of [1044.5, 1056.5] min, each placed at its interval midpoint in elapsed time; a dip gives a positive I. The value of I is 1.6 min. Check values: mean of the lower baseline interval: 116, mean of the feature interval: 112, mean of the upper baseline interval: 116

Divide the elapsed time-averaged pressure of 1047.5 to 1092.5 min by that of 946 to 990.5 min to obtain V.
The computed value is 1.07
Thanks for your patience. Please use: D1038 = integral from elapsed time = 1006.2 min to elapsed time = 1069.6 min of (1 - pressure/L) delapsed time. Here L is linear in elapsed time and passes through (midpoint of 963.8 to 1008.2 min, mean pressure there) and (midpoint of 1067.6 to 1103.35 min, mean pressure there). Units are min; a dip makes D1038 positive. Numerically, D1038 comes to -1.6 min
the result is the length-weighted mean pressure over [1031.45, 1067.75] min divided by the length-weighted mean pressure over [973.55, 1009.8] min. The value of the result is 1.06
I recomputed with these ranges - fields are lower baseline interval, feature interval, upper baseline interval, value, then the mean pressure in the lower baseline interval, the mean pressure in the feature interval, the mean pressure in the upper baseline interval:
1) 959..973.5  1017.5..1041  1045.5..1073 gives -0.49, 106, 117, 118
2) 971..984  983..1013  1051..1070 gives 2.47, 118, 108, 118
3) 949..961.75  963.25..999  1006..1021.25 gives -0.94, 106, 111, 112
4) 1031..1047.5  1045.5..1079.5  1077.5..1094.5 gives -1.56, 116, 120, 114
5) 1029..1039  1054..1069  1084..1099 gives -0.89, 116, 120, 111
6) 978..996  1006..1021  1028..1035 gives 0.39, 112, 112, 117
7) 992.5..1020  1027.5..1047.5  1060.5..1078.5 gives -0.32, 109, 117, 121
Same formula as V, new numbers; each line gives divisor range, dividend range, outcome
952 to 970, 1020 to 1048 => 1.11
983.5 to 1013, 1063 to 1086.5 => 1.09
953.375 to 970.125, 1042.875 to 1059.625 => 1.13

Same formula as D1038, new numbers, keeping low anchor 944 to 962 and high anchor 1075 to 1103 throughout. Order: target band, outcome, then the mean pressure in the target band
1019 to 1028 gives -0.5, 117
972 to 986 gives -1.1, 117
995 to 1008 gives 0.4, 106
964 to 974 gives -0.2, 110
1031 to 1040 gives -0.3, 114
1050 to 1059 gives -0.5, 119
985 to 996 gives -0.1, 109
